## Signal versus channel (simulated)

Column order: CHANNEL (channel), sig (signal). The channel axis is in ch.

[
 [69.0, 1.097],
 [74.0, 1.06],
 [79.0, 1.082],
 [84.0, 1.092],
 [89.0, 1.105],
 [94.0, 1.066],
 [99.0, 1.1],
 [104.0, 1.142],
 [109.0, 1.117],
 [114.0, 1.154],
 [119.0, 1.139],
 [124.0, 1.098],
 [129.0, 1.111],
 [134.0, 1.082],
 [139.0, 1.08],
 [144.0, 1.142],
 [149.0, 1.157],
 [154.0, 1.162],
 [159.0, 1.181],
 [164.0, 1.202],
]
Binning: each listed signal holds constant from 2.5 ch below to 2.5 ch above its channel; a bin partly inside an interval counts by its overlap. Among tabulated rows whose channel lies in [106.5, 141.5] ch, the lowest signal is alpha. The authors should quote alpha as 1.08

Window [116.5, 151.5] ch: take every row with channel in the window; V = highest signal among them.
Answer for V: 1.157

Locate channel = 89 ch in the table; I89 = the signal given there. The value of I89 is 1.105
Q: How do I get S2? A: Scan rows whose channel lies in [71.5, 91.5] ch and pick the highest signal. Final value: 1.105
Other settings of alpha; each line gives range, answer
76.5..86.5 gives 1.082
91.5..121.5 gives 1.066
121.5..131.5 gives 1.098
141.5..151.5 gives 1.142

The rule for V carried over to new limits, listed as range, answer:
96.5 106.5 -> 1.142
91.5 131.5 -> 1.154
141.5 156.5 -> 1.162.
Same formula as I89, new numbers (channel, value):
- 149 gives 1.157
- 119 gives 1.139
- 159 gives 1.181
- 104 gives 1.142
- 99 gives 1.1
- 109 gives 1.117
